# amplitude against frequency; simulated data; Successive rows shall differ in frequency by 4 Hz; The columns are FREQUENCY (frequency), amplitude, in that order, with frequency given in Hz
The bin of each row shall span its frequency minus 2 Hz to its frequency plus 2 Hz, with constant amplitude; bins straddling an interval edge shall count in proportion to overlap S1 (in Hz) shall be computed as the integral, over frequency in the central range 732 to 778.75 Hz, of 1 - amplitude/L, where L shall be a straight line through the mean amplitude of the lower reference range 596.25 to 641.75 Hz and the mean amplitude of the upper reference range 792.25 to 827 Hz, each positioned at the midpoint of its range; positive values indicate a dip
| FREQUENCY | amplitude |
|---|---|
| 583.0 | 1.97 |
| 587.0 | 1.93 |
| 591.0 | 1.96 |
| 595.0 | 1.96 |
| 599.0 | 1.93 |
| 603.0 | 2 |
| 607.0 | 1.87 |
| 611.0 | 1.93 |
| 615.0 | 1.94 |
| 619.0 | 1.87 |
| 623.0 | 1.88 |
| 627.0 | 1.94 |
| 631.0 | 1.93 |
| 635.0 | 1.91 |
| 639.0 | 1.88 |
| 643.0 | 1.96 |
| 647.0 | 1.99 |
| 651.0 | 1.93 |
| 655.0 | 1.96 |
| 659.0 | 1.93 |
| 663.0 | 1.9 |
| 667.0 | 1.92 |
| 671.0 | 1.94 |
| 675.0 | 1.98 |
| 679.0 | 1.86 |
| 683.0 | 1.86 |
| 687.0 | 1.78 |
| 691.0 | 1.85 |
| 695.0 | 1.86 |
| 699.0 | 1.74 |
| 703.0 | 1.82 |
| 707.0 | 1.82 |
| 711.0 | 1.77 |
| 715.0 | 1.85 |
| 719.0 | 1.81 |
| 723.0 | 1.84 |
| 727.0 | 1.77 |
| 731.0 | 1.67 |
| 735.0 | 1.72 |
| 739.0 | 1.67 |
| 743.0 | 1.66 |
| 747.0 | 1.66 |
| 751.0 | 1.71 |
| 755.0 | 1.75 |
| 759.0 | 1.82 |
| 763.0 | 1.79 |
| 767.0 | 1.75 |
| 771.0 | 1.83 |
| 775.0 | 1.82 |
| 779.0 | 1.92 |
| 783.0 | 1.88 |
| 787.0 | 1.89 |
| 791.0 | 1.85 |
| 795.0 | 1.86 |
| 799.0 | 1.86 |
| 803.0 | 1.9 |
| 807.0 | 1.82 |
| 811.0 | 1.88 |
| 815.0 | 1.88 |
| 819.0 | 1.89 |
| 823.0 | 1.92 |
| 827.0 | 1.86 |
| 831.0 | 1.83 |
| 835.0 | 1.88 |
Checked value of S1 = 3.42 Hz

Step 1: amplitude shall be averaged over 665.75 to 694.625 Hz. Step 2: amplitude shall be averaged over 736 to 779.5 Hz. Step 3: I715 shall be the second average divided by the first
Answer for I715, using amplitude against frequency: 0.93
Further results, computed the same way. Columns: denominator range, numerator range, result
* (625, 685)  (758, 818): 0.96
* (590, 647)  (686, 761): 0.92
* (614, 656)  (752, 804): 0.95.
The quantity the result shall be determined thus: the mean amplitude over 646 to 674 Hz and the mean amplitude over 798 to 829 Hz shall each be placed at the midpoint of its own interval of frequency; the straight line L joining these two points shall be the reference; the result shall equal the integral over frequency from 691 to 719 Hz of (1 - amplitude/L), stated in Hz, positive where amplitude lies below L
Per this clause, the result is 1.6 Hz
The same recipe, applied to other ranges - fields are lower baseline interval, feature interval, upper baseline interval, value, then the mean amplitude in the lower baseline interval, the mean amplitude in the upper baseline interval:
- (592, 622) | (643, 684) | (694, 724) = -1.47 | 1.93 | 1.81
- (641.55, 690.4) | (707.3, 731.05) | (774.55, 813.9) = 1.25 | 1.92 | 1.87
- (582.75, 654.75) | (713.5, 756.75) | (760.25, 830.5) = 3.38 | 1.93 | 1.86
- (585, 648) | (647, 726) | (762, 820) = 1.39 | 1.93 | 1.86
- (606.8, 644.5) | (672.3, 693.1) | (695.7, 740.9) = -0.47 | 1.91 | 1.77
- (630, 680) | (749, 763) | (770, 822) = 0.91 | 1.93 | 1.87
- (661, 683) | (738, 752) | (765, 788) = 1.46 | 1.91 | 1.85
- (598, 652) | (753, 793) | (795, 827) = 1.19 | 1.93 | 1.88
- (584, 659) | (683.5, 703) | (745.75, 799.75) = 0.66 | 1.93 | 1.81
